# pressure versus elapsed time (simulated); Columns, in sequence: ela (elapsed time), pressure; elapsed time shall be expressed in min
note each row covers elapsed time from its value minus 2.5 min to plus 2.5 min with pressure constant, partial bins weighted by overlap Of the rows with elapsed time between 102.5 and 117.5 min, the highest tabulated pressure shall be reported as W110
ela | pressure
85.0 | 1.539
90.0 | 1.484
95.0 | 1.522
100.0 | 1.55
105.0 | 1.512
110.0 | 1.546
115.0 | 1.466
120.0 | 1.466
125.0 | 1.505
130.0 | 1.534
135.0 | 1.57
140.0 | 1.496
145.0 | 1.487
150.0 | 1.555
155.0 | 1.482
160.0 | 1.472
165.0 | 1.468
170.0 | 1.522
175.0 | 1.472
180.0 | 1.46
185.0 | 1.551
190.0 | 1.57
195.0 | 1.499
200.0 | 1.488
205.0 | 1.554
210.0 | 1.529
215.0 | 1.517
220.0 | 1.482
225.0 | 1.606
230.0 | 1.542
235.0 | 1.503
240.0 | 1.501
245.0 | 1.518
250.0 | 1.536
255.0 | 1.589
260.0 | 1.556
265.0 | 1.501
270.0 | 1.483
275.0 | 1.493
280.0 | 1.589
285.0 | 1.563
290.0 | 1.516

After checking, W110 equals 1.546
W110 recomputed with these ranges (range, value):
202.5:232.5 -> 1.606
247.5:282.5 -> 1.589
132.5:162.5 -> 1.57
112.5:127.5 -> 1.505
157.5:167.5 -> 1.472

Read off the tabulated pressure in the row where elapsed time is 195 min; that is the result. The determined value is 1.499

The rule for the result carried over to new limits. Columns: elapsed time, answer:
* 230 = 1.542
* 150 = 1.555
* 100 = 1.55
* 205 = 1.554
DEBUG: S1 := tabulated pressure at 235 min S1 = 1.503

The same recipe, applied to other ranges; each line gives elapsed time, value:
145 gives 1.487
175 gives 1.472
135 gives 1.57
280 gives 1.589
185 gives 1.551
